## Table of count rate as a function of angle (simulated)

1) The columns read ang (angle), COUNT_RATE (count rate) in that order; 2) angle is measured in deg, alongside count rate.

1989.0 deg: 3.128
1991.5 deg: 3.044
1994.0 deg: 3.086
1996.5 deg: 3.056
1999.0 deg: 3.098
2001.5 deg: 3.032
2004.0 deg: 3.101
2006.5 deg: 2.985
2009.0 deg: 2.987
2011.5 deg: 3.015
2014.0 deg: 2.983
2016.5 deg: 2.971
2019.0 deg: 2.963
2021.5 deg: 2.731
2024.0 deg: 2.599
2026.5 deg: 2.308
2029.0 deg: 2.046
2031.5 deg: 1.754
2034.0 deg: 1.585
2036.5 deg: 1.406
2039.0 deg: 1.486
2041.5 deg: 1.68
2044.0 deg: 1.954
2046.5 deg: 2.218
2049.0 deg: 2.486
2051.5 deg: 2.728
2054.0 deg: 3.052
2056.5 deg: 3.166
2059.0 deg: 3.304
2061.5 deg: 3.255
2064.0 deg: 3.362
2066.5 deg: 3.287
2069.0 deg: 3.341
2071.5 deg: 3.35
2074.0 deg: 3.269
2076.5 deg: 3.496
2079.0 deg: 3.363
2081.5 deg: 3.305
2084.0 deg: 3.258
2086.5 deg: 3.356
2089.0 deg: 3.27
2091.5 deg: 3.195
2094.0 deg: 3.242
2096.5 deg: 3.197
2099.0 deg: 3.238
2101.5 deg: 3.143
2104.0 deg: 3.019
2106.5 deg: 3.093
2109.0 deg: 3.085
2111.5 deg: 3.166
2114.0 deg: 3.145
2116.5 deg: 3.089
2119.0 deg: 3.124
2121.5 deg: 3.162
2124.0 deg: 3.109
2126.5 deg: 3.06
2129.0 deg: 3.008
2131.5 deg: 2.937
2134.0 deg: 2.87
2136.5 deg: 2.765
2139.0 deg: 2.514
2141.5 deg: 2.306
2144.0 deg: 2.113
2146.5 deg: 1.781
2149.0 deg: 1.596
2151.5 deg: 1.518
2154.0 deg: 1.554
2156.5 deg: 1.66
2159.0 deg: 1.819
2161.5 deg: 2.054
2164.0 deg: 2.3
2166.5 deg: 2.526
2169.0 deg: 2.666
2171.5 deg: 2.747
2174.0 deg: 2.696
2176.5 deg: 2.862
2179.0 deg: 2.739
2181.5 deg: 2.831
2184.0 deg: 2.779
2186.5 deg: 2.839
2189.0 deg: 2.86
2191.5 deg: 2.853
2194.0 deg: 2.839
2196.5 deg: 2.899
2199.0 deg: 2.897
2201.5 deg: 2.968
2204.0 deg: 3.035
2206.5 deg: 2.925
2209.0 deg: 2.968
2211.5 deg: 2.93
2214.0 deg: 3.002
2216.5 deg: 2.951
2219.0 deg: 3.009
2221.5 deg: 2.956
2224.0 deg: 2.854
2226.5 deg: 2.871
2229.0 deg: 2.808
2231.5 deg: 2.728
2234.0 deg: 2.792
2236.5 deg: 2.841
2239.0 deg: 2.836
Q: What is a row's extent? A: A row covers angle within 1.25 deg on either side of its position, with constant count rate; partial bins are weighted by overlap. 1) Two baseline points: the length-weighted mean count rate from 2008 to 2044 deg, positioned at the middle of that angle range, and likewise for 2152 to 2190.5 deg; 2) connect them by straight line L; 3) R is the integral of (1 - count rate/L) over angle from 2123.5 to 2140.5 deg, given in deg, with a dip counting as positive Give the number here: -3.3 deg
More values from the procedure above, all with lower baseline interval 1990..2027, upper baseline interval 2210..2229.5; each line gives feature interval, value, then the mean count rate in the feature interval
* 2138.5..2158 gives 7.17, 1.86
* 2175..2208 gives 0.67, 2.87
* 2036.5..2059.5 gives 4.48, 2.37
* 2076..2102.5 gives -3.03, 3.27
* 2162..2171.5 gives 1.41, 2.5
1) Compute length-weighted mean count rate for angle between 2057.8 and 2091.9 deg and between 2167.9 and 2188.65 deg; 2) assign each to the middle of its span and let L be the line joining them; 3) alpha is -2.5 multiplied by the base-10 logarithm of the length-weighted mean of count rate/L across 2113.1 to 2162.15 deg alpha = 0.22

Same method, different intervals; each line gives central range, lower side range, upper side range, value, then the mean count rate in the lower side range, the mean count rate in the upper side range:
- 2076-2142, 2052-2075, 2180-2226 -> 0.01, 3.25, 2.91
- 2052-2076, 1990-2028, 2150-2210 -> -0.16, 2.93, 2.57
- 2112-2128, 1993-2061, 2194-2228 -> -0.13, 2.59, 2.94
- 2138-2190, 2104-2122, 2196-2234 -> 0.28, 3.11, 2.92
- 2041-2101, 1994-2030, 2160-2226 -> -0.09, 2.86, 2.8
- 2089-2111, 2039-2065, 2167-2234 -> -0.16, 2.65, 2.86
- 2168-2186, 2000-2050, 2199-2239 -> 0.01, 2.42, 2.91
